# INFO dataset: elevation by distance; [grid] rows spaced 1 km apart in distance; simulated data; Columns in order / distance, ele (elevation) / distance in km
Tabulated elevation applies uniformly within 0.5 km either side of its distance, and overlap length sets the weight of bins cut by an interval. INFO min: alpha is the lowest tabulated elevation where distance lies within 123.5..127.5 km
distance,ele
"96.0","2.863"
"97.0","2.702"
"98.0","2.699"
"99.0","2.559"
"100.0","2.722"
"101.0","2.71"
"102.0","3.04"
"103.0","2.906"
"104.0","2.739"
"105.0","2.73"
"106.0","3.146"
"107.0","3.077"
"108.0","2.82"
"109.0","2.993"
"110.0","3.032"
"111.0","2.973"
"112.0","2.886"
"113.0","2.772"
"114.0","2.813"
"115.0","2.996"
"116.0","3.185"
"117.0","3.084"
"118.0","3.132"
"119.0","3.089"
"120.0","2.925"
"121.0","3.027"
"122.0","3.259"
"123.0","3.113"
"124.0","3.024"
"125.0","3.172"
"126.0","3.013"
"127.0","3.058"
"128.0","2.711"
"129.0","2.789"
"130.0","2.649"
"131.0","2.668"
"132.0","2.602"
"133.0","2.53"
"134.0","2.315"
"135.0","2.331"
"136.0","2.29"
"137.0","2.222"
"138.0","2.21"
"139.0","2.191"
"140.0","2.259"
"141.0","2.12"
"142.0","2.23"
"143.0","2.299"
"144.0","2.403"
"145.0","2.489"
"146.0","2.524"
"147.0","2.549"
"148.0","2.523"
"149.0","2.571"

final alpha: 3.013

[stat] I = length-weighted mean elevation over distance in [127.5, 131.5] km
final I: 2.7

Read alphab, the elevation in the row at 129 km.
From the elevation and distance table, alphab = 2.789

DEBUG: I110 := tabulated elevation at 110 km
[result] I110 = 3.032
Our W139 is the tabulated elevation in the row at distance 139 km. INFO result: 2.191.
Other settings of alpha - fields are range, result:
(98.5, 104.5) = 2.559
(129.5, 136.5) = 2.29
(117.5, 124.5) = 2.925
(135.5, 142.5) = 2.12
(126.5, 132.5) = 2.602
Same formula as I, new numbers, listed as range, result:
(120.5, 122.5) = 3.14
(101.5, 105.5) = 2.85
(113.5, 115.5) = 2.9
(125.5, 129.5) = 2.89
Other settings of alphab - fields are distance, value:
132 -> 2.602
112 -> 2.886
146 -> 2.524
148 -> 2.523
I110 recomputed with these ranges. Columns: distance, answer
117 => 3.084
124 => 3.024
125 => 3.172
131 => 2.668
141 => 2.12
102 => 3.04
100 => 2.722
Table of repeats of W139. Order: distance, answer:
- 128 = 2.711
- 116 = 3.185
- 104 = 2.739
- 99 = 2.559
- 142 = 2.23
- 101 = 2.71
